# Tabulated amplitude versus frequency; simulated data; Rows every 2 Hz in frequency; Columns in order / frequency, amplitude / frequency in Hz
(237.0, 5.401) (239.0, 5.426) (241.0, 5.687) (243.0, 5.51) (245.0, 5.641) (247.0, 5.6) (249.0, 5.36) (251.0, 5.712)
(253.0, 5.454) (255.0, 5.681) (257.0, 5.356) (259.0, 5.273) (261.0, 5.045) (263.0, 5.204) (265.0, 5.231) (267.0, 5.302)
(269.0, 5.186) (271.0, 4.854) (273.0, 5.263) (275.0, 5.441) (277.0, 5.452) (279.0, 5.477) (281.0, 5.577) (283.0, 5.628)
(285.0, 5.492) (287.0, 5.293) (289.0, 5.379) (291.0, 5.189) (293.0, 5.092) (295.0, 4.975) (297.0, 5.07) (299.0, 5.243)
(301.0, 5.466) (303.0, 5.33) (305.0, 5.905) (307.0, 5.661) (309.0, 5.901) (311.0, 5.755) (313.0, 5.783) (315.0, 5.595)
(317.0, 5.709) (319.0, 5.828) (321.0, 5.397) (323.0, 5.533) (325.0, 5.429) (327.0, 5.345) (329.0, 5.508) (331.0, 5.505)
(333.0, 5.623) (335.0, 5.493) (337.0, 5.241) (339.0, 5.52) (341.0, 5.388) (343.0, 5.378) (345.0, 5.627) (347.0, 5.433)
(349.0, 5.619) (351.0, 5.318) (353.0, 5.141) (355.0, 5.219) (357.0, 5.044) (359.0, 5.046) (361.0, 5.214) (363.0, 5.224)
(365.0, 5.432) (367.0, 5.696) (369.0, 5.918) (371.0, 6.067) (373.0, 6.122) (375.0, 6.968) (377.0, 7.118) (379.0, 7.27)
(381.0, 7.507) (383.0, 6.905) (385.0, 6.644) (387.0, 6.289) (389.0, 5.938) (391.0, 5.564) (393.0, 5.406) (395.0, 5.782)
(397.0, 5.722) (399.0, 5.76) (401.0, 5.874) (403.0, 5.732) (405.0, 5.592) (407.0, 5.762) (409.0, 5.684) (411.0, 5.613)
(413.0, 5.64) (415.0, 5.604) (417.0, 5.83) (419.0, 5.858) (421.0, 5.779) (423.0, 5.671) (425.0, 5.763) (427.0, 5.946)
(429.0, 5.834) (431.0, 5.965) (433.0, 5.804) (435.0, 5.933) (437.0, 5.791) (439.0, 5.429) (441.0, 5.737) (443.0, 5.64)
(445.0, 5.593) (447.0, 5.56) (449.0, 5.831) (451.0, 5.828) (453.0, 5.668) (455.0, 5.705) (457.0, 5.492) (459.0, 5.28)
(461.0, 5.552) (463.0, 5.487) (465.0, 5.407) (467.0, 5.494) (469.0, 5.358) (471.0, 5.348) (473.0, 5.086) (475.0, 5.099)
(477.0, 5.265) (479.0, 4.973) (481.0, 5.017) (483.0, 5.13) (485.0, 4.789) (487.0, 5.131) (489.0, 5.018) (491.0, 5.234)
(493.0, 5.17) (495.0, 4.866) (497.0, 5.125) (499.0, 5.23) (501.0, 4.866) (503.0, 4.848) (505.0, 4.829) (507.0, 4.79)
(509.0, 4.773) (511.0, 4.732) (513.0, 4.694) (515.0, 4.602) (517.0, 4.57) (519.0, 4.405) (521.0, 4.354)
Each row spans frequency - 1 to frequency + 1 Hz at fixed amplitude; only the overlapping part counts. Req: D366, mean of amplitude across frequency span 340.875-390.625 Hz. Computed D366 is 5.91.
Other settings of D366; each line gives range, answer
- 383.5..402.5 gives 5.91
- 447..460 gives 5.63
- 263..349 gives 5.44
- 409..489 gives 5.53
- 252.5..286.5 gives 5.35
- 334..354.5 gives 5.41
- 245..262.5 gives 5.44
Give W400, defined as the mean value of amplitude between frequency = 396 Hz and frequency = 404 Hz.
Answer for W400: 5.77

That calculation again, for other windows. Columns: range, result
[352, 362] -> 5.13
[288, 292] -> 5.28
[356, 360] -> 5.04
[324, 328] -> 5.39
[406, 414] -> 5.67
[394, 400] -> 5.75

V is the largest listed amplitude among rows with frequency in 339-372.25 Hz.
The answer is 6.067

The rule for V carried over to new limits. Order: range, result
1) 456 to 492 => 5.552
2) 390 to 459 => 5.965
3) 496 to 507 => 5.23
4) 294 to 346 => 5.905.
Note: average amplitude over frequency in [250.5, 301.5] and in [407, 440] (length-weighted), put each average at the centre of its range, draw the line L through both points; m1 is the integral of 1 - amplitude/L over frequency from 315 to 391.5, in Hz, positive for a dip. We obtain -3.0 Hz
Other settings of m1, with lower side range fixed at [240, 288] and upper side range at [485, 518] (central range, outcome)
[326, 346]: -0.8 Hz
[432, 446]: -1.9 Hz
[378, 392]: -3.9 Hz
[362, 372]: -0.9 Hz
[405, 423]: -2.2 Hz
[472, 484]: -0.3 Hz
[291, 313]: -0.5 Hz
